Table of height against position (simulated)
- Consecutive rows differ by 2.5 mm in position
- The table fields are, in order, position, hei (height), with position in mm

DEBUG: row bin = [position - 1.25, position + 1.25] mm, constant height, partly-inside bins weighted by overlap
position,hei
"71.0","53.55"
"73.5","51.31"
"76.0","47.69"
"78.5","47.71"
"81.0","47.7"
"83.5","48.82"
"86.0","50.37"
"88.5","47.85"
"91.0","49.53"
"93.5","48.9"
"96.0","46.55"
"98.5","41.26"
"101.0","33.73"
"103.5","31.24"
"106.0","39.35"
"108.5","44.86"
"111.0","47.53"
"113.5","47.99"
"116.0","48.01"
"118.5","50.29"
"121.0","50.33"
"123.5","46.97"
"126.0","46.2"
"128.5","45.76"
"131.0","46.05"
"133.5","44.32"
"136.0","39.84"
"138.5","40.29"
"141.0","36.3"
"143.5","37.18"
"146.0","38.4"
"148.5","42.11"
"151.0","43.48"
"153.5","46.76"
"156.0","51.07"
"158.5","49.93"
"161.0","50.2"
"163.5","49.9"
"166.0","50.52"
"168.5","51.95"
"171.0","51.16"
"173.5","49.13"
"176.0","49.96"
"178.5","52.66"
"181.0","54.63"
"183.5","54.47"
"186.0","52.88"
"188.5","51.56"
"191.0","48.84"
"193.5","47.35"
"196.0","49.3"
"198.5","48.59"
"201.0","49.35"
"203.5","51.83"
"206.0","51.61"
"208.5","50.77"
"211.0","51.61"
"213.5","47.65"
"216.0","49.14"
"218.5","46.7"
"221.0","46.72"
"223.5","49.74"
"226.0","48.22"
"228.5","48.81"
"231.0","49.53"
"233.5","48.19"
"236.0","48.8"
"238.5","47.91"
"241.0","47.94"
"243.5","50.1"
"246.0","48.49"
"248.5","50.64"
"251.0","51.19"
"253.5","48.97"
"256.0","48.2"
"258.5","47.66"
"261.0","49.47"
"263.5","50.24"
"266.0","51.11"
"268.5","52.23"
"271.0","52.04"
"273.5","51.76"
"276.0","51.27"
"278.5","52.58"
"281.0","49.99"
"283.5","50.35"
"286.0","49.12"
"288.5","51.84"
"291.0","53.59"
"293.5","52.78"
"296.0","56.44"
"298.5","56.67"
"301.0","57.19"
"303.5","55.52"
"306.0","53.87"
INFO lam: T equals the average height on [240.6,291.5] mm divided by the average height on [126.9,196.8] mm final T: 1.1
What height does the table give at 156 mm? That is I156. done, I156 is 51.07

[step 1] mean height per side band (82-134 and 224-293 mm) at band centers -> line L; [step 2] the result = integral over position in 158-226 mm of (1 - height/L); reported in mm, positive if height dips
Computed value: -3.2 mm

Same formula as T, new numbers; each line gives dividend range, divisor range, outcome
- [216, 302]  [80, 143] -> 1.13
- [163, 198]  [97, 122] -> 1.17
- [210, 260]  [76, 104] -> 1.08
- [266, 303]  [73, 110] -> 1.17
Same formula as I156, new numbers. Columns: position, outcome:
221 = 46.72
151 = 43.48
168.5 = 51.95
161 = 50.2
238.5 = 47.91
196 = 49.3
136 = 39.84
